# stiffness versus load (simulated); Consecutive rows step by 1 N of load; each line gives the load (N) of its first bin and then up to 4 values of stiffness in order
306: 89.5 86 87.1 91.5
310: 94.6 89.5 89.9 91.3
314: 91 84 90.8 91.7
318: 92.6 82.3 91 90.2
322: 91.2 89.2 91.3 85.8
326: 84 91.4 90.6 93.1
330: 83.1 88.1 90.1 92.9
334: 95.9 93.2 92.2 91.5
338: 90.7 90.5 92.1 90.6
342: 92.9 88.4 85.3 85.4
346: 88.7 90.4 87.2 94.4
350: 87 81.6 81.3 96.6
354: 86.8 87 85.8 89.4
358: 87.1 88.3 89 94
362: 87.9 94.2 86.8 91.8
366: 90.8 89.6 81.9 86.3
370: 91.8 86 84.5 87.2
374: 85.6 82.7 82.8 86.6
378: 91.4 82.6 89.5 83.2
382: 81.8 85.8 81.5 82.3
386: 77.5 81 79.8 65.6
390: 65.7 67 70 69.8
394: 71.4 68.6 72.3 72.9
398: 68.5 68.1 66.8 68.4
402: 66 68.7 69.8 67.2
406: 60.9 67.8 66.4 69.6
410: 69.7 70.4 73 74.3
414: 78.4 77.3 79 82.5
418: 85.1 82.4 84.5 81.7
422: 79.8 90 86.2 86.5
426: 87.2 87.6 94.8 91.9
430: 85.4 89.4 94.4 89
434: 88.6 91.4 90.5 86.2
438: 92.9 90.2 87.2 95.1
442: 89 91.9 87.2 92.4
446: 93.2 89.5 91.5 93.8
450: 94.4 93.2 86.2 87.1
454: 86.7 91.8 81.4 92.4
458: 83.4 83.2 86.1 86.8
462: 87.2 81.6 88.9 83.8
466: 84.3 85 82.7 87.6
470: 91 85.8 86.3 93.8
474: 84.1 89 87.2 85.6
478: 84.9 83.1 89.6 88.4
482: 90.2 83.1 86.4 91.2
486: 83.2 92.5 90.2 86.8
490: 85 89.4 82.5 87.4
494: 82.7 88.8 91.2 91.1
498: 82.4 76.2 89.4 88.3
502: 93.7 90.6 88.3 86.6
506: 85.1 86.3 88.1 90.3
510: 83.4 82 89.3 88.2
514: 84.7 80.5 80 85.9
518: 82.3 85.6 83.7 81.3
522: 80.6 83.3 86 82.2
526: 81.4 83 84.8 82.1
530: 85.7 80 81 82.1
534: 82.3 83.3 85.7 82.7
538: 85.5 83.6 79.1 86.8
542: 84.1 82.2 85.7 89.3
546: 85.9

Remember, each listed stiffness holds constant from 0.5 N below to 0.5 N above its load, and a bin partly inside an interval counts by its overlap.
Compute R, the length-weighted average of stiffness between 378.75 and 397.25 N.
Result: 76.2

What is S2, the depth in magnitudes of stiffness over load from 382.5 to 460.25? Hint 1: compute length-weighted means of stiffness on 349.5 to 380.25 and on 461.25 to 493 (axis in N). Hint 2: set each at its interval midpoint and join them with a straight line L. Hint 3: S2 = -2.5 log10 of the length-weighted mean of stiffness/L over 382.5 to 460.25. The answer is 0.08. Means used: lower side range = 87.5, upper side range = 86.8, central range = 81.2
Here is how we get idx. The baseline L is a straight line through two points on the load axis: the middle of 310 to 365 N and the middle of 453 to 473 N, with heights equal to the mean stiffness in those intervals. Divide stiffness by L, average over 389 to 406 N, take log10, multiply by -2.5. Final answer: 0.272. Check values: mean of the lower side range 89.5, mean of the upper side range 86.3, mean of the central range 68.5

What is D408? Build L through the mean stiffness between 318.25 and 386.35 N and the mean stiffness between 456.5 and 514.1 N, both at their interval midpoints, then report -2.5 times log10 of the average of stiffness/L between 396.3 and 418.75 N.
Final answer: 0.22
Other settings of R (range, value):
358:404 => 80.3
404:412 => 67.9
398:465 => 83.2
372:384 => 85.2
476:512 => 87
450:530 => 86.2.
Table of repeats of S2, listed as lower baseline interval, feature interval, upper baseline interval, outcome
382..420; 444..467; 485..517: -0.10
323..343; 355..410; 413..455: 0.13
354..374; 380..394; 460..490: 0.15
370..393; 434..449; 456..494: -0.07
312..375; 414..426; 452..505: 0.06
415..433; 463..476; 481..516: 0.00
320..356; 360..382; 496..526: 0.02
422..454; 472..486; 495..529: 0.00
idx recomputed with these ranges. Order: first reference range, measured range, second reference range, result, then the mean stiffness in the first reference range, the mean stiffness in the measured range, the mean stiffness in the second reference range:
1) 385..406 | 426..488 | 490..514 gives -0.11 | 70.3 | 88.4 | 86.9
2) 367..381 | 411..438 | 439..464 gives 0.03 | 86.1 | 85.1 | 88.9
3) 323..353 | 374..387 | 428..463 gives 0.07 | 89.4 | 83.9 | 89.4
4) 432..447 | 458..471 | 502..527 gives 0.04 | 90.5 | 85.6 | 85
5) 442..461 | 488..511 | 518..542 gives -0.02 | 89.1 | 86.9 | 83.1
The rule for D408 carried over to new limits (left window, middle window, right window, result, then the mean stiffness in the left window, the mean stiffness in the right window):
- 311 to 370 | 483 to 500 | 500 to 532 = -0.01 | 89.3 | 85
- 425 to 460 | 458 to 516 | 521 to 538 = -0.01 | 89.6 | 82.9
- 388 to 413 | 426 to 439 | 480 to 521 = -0.21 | 68.9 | 86.5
